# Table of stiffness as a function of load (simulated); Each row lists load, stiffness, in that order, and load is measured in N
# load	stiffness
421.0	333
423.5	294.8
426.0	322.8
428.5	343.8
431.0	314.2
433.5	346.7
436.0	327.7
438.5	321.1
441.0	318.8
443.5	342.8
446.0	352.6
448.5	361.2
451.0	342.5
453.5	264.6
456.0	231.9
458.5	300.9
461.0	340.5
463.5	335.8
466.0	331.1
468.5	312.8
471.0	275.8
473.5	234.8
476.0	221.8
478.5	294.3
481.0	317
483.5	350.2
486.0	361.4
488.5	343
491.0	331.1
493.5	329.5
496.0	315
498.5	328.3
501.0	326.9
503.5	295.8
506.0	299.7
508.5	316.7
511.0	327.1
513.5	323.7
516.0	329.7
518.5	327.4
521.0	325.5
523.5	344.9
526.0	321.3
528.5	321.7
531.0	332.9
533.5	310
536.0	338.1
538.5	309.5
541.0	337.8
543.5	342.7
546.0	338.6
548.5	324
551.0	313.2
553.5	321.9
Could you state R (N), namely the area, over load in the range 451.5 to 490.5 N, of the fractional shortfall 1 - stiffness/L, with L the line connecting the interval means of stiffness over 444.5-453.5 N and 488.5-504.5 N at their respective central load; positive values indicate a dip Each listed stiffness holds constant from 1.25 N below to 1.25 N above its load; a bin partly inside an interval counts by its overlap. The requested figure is 3.45 N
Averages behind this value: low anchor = 340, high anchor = 323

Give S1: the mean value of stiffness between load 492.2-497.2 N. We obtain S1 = 322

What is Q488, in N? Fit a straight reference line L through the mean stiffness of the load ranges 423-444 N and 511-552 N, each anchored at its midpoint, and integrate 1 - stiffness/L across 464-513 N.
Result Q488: 2.3 N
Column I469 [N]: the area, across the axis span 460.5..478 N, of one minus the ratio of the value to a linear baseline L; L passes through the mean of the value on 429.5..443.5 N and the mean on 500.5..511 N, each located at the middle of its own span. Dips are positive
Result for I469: 1.6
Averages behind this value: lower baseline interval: 328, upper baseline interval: 311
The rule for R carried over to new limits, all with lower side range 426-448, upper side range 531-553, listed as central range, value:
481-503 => -0.2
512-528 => 0.0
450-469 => 1.5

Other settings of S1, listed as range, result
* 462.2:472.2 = 314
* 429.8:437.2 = 330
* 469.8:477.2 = 244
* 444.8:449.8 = 357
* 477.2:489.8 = 333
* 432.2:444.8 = 331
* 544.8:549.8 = 331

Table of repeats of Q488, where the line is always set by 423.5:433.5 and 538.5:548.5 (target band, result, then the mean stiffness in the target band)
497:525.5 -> 0.8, 322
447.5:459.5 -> 1.0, 299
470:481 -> 2.2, 263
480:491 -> -0.4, 342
